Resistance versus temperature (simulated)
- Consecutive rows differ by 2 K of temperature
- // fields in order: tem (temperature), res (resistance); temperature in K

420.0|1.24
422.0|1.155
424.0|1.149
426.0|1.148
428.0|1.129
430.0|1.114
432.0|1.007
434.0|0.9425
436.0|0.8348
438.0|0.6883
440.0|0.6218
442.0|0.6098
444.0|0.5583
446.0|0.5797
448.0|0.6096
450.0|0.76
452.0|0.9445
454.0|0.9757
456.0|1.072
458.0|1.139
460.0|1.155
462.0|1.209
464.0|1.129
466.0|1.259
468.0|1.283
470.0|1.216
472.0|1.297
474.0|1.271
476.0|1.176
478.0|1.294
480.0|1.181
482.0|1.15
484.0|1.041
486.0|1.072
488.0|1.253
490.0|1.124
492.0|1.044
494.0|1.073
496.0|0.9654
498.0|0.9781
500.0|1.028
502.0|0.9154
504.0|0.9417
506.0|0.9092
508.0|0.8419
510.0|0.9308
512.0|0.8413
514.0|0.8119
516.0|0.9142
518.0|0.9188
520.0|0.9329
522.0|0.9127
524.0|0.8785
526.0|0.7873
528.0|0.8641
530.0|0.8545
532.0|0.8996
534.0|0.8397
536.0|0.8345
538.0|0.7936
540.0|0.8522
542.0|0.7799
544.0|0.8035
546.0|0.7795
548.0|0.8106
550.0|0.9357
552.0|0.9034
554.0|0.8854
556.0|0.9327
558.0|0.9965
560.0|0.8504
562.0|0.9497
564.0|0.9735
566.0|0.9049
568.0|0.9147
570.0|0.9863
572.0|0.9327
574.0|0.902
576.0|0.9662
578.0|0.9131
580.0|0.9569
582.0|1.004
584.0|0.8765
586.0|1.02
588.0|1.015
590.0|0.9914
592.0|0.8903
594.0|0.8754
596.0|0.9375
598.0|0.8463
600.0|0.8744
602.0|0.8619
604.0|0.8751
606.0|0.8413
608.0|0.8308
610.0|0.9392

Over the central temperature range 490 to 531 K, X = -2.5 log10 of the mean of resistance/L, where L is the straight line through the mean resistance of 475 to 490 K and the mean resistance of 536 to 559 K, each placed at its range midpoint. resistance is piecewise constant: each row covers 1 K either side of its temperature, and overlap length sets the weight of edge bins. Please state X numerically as 0.12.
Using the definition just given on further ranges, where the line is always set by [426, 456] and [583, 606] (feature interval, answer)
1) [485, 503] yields -0.218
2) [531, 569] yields 0.016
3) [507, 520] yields -0.014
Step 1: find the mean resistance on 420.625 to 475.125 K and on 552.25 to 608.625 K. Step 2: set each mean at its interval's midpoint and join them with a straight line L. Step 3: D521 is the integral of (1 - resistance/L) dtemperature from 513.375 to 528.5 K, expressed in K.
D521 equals 1.2 K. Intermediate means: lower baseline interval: 0.997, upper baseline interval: 0.922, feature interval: 0.88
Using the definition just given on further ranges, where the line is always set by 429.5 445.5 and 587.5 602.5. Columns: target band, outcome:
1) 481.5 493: -4.08 K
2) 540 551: 0.56 K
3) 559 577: -0.88 K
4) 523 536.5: 0.07 K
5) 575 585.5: -0.58 K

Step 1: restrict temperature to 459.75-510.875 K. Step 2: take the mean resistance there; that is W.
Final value 1.1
